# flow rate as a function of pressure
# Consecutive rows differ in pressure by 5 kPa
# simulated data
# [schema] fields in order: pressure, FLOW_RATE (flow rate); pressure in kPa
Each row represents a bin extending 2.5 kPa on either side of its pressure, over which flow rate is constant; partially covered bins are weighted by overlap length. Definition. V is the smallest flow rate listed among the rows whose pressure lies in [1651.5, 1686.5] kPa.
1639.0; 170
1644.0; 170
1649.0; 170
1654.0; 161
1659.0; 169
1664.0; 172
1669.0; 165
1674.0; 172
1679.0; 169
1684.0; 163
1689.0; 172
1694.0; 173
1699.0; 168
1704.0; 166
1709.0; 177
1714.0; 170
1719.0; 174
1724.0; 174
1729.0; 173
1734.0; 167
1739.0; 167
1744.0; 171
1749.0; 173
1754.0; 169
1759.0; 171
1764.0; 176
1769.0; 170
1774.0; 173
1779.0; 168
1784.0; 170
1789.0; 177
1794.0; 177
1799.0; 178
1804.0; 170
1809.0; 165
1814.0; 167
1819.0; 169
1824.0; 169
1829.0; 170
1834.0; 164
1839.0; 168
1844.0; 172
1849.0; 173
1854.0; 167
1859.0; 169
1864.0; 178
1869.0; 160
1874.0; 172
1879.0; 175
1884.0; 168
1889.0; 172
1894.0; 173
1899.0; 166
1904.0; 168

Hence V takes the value 161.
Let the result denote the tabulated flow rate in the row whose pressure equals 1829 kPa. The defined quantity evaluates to 170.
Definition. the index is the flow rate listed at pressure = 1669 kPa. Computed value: 165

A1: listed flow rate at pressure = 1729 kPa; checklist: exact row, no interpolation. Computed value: 173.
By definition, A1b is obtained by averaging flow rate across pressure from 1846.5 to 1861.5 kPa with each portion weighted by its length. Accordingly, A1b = 170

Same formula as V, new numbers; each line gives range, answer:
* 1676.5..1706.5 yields 163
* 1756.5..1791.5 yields 168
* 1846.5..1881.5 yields 160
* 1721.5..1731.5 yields 173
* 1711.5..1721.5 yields 170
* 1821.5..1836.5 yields 164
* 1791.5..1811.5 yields 165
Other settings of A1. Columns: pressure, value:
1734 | 167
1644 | 170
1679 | 169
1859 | 169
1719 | 174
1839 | 168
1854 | 167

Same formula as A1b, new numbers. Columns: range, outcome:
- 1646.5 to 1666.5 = 168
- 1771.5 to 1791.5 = 172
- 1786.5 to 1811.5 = 173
